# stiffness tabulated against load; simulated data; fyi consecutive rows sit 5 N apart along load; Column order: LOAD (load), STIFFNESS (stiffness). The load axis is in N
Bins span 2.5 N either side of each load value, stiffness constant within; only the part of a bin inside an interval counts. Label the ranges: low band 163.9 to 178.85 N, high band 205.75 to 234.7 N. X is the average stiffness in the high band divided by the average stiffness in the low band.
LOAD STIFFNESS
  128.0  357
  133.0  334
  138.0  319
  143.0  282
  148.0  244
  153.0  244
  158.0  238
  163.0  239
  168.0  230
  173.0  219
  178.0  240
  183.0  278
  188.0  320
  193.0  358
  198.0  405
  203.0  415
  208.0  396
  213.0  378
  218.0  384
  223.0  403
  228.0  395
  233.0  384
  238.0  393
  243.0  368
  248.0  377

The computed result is 1.70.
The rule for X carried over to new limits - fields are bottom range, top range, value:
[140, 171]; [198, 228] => 1.60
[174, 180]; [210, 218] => 1.62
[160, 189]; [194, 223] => 1.57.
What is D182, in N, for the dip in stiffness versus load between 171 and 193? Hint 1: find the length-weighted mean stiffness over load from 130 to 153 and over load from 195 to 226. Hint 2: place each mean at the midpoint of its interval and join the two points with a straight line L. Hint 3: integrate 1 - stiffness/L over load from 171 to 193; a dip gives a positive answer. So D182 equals 4.9 N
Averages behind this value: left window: 291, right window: 396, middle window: 276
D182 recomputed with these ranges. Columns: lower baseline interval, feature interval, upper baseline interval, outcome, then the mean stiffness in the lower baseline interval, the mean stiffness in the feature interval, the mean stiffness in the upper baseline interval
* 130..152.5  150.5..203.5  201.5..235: 8.8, 292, 285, 393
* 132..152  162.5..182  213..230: 5.5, 288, 235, 392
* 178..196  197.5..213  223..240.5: -2.6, 310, 401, 392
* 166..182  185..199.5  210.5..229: -2.8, 234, 355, 390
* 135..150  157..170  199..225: 3.4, 285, 236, 396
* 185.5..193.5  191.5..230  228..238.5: -3.4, 334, 393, 389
